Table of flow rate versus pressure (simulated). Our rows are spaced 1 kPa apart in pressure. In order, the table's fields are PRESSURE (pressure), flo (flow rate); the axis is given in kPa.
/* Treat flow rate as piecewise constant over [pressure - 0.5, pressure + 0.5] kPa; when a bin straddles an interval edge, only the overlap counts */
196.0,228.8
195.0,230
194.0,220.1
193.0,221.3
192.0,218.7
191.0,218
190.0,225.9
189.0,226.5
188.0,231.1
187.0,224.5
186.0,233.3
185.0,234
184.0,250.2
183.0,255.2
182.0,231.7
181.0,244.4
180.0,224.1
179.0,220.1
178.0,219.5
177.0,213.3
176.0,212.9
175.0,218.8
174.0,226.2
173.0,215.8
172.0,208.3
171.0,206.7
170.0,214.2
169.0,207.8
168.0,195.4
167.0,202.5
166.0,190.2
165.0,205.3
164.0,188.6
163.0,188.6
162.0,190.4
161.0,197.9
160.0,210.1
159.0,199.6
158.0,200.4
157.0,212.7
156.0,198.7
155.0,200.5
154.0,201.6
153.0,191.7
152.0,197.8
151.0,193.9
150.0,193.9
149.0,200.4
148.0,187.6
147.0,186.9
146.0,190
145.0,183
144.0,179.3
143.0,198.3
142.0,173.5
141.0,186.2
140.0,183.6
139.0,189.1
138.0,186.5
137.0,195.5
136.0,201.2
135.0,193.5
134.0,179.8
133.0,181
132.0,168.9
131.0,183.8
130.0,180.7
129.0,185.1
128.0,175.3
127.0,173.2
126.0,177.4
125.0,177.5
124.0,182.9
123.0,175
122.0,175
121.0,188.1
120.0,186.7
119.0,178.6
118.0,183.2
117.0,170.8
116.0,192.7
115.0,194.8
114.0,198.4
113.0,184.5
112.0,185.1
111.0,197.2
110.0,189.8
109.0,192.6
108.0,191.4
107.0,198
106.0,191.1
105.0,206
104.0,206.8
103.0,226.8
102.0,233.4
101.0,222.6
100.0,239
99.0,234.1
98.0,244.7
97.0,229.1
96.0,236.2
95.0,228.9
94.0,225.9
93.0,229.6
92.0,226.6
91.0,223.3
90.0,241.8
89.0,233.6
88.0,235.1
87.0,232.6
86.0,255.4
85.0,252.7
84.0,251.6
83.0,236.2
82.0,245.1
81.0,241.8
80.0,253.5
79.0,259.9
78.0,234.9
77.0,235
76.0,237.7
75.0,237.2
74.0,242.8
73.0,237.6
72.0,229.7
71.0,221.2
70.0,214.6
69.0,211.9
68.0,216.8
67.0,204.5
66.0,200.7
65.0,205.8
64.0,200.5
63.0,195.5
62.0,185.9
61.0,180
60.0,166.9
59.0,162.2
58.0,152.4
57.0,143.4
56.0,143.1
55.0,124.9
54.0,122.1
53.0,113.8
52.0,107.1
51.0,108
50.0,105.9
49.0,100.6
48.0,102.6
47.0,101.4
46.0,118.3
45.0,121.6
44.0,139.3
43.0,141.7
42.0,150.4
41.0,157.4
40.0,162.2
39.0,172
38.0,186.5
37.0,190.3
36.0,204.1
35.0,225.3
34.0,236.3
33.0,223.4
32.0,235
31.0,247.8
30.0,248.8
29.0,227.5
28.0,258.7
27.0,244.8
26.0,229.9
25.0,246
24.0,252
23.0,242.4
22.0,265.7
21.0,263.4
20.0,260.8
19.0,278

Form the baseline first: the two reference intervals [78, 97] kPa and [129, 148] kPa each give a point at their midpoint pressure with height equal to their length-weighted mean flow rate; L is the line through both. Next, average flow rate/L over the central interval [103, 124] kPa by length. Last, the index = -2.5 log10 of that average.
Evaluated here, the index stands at 0.12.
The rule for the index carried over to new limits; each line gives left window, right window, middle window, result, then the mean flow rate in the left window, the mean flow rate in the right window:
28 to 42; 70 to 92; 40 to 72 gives 0.39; 209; 239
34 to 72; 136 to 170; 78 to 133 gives -0.17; 163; 195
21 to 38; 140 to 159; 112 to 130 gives 0.12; 235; 193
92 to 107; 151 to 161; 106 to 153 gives 0.14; 224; 201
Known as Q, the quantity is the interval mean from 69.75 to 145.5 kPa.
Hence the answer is 209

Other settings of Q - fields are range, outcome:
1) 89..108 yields 224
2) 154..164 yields 199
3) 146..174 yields 200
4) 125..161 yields 190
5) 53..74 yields 186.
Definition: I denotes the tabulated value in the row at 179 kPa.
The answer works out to 220.1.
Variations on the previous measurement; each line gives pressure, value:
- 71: 221.2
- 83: 236.2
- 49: 100.6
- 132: 168.9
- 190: 225.9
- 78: 234.9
